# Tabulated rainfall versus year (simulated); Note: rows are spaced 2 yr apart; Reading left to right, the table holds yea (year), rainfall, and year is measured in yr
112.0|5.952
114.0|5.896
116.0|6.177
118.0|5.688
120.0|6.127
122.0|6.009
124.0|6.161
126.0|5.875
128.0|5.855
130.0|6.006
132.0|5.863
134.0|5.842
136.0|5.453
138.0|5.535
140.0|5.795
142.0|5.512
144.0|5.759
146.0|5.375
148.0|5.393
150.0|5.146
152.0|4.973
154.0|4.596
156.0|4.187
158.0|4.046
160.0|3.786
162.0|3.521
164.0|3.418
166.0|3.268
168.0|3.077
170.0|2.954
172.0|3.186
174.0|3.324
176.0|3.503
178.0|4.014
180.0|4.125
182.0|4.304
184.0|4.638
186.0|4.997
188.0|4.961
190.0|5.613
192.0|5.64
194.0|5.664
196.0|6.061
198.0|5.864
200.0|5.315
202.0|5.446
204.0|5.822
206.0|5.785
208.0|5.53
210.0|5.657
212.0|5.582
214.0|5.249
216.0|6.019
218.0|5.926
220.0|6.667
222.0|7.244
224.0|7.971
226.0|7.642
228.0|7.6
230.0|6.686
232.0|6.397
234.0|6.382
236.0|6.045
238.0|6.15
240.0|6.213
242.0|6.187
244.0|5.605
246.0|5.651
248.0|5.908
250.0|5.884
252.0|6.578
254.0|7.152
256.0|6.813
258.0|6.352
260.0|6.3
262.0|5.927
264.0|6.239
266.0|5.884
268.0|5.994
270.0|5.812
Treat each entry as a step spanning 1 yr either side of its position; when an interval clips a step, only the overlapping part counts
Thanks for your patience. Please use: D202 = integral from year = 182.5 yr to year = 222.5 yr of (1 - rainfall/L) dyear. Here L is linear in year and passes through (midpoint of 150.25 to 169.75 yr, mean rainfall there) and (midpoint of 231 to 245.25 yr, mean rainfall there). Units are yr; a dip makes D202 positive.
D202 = -4.2 yr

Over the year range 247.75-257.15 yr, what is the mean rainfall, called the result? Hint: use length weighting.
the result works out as 6.51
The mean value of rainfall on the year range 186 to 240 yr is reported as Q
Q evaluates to 6.09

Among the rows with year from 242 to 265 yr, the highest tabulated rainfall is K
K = 7.152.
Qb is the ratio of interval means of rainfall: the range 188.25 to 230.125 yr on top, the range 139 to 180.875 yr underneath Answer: 1.4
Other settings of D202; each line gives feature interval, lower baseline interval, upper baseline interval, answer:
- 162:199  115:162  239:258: 9.0 yr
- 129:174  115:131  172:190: 4.8 yr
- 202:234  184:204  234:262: -3.0 yr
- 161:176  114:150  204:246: 6.8 yr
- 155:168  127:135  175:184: 3.0 yr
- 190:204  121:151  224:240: 1.5 yr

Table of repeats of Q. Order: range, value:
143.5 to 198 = 4.44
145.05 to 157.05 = 4.94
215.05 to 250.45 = 6.46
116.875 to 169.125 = 5.08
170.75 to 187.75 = 4.04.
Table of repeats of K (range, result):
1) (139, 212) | 6.061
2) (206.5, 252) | 7.971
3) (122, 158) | 6.161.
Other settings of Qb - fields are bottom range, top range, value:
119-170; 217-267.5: 1.28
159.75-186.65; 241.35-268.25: 1.67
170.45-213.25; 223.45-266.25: 1.29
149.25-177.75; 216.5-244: 1.76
